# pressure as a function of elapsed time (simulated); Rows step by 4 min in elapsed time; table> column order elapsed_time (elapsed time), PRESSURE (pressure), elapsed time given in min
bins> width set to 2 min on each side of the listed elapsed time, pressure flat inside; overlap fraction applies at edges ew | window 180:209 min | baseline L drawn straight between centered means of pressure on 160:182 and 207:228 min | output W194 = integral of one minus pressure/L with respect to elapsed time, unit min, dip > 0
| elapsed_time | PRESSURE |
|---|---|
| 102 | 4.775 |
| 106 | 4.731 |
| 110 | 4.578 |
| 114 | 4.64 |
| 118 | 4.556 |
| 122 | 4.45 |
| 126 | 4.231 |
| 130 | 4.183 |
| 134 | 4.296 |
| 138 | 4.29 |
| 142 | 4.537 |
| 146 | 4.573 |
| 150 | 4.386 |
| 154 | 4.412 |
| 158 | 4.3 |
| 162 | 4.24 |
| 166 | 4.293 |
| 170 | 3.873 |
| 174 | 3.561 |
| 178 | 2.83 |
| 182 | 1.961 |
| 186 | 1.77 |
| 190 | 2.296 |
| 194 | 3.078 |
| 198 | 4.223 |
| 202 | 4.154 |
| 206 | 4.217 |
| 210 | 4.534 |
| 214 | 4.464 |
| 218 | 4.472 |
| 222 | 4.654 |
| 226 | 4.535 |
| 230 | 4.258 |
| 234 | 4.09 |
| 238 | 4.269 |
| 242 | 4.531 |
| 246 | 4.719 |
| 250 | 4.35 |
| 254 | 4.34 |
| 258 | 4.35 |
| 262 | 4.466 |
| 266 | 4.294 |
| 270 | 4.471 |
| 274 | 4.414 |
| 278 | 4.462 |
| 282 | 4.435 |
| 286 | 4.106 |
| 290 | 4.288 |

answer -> 6.77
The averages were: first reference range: 3.6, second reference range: 4.52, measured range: 3.15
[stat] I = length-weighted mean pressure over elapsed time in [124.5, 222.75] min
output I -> 3.9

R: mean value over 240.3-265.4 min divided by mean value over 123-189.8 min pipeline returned 1.2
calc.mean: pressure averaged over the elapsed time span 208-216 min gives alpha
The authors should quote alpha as 4.5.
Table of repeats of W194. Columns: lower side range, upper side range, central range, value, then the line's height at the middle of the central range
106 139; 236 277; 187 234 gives 4.16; 4.42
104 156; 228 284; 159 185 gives 5.89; 4.43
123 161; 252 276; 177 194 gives 8.13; 4.37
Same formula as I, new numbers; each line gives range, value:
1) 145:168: 4.36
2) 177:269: 3.97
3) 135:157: 4.43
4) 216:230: 4.51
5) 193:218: 4.18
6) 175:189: 2.29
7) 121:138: 4.28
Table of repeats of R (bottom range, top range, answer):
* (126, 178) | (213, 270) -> 1.05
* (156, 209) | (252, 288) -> 1.26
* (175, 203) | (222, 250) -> 1.53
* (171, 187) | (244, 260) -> 1.67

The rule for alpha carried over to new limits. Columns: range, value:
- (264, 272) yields 4.38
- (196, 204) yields 4.19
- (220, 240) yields 4.36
